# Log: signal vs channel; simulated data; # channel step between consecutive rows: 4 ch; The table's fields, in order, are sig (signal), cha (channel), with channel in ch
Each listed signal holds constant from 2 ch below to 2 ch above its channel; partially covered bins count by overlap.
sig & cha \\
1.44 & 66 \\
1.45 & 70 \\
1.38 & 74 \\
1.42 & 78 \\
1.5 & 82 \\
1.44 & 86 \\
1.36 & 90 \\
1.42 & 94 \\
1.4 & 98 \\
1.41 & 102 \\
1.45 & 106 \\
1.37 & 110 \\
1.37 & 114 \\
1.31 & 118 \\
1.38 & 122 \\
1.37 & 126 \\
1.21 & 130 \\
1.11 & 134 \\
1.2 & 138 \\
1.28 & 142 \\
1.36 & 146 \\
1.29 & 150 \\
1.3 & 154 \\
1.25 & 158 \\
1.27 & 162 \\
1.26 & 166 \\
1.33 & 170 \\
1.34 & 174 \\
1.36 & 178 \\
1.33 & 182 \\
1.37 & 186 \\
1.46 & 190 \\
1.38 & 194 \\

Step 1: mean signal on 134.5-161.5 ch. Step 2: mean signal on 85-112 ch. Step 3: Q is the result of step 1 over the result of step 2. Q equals 0.90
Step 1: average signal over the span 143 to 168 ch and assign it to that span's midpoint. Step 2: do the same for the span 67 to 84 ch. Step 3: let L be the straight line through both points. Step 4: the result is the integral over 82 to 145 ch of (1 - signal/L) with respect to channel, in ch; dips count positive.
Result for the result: 1.1 ch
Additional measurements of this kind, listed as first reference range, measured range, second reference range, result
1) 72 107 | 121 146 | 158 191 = 2.0 ch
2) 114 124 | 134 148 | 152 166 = 0.5 ch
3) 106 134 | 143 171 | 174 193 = 1.3 ch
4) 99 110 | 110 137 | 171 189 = 2.1 ch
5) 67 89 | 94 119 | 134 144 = -1.1 ch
